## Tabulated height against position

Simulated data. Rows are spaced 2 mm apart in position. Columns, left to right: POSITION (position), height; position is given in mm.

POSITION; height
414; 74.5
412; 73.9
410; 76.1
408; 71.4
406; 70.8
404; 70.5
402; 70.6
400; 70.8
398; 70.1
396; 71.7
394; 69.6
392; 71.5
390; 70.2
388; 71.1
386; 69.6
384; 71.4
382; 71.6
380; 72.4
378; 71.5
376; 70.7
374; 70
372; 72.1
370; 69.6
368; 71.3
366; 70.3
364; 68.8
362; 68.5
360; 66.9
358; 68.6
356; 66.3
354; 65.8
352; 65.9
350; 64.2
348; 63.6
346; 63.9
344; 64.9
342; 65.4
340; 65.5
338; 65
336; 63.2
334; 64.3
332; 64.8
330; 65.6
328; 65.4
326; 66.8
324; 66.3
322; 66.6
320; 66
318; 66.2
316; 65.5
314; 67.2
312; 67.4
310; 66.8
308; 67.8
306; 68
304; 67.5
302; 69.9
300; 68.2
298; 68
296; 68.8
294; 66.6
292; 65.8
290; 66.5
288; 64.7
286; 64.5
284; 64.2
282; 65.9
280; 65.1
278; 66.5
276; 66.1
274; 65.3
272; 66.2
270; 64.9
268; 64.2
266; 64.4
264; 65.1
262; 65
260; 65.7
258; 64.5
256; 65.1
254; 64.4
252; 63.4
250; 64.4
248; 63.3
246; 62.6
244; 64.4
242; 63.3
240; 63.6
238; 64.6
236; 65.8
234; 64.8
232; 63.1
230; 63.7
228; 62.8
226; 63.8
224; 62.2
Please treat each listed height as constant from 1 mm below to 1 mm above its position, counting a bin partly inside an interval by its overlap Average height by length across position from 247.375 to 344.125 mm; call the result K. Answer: 65.8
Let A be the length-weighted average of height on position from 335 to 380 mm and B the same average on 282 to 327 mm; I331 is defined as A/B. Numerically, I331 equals 1.01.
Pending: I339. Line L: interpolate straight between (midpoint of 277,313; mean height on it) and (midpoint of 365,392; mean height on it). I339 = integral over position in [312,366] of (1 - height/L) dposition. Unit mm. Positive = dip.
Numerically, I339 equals 2.4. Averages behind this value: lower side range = 66.8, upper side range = 70.9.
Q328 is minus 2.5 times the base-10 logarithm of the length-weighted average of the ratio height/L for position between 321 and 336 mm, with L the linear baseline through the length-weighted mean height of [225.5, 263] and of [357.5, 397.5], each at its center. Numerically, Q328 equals 0.04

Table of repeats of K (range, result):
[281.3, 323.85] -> 66.8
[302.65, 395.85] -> 67.7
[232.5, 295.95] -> 64.9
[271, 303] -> 66.4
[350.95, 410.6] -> 70.1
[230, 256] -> 64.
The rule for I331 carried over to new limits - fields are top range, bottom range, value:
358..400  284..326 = 1.05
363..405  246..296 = 1.09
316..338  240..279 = 1.01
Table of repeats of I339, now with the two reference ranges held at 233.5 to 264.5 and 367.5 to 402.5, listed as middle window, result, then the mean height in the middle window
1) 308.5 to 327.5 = 0.32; 66.5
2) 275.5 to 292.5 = 0.15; 65.5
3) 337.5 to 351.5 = 0.86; 64.7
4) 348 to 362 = 0.64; 66.2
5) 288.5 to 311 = -0.26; 67.6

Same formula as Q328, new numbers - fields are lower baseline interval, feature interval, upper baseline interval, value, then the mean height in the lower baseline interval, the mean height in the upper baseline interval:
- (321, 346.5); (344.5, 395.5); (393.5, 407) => -0.01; 65.2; 70.6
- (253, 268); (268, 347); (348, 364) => -0.01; 64.8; 66.5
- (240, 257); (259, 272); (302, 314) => 0.00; 63.8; 67.7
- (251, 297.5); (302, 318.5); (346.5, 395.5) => -0.01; 65.4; 69.2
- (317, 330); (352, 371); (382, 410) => 0.01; 66.2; 70.9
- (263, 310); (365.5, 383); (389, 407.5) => -0.02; 66.3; 70.7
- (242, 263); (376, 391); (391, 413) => -0.01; 64.2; 71.5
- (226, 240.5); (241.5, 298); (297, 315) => 0.01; 64.1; 67.9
